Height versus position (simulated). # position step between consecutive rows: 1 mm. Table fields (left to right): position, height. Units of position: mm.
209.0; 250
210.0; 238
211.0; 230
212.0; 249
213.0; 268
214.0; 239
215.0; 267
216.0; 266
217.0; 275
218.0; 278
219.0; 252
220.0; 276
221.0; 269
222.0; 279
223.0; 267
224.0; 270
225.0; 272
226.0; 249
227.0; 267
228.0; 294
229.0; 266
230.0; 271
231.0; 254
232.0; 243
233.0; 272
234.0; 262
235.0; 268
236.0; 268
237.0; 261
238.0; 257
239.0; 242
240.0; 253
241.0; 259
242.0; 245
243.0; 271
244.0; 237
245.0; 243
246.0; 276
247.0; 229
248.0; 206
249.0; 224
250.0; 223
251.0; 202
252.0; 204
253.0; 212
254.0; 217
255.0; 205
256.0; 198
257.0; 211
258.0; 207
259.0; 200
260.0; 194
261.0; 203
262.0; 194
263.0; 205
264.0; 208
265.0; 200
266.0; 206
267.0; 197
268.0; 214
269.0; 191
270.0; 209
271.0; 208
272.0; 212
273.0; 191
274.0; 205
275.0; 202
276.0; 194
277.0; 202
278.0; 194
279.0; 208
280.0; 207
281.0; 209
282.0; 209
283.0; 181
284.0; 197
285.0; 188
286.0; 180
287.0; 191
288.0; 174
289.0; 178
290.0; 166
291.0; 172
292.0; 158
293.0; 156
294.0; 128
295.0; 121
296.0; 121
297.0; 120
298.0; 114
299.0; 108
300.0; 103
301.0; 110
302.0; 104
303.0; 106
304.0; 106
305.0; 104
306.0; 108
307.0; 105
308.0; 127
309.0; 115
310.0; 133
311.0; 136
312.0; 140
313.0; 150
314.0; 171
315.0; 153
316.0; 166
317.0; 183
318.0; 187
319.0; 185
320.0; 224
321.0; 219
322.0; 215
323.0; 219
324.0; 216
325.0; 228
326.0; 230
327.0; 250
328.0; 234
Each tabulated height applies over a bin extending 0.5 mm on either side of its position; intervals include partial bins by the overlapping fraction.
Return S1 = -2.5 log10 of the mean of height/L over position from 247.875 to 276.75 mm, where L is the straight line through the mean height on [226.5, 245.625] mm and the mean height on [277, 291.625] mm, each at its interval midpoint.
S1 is 0.083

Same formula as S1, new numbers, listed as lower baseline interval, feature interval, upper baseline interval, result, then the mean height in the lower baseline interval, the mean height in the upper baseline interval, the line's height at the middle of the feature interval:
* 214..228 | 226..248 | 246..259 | -0.08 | 268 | 214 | 240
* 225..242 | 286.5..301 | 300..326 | 0.27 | 261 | 157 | 182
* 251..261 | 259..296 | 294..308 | -0.19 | 205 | 111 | 160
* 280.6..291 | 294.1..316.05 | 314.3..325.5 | 0.49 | 186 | 199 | 194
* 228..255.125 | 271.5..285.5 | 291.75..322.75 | -0.07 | 245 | 142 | 187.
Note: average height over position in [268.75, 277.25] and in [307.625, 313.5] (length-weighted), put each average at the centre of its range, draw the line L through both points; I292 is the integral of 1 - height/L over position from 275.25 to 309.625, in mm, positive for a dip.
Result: 3.4 mm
